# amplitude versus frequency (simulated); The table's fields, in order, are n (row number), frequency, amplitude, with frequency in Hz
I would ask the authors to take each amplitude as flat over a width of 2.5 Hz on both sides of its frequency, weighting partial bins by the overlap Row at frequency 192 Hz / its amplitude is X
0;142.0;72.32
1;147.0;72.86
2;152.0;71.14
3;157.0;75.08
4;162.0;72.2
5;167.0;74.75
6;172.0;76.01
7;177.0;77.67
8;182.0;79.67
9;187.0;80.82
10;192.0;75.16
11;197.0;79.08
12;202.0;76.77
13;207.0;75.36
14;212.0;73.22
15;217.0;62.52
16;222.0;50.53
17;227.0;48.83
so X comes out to 75.16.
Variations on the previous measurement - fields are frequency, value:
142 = 72.32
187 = 80.82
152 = 71.14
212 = 73.22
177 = 77.67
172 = 76.01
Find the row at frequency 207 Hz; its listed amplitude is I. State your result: 75.36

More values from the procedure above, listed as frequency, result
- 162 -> 72.2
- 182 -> 79.67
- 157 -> 75.08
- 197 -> 79.08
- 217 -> 62.52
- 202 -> 76.77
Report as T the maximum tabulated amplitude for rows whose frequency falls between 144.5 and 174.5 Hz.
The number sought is 76.01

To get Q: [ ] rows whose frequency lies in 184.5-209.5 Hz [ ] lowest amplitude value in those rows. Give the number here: 75.16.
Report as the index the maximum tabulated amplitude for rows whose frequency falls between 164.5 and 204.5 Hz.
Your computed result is 80.82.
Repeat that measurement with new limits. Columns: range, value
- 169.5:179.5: 77.67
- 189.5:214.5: 79.08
